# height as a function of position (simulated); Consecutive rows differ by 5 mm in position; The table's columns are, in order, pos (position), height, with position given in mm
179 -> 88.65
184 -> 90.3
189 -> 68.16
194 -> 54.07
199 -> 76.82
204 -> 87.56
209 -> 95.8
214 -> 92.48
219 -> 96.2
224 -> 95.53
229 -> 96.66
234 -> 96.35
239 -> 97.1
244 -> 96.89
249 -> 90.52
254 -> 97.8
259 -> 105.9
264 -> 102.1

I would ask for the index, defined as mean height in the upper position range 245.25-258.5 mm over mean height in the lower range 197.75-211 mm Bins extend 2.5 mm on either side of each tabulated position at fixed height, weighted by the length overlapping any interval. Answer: 1.1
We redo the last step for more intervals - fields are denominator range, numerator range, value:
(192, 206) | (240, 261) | 1.34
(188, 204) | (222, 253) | 1.38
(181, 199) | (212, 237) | 1.32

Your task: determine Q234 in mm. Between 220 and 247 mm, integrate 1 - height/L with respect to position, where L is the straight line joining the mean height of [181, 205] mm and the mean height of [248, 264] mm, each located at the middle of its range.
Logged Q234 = -1.74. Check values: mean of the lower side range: 74.9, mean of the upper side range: 99.4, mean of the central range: 96.4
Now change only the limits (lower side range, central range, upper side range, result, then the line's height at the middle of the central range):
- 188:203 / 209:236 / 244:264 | -4.4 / 82.2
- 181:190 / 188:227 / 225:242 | 2.1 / 88.5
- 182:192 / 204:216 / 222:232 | -0.6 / 88.2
